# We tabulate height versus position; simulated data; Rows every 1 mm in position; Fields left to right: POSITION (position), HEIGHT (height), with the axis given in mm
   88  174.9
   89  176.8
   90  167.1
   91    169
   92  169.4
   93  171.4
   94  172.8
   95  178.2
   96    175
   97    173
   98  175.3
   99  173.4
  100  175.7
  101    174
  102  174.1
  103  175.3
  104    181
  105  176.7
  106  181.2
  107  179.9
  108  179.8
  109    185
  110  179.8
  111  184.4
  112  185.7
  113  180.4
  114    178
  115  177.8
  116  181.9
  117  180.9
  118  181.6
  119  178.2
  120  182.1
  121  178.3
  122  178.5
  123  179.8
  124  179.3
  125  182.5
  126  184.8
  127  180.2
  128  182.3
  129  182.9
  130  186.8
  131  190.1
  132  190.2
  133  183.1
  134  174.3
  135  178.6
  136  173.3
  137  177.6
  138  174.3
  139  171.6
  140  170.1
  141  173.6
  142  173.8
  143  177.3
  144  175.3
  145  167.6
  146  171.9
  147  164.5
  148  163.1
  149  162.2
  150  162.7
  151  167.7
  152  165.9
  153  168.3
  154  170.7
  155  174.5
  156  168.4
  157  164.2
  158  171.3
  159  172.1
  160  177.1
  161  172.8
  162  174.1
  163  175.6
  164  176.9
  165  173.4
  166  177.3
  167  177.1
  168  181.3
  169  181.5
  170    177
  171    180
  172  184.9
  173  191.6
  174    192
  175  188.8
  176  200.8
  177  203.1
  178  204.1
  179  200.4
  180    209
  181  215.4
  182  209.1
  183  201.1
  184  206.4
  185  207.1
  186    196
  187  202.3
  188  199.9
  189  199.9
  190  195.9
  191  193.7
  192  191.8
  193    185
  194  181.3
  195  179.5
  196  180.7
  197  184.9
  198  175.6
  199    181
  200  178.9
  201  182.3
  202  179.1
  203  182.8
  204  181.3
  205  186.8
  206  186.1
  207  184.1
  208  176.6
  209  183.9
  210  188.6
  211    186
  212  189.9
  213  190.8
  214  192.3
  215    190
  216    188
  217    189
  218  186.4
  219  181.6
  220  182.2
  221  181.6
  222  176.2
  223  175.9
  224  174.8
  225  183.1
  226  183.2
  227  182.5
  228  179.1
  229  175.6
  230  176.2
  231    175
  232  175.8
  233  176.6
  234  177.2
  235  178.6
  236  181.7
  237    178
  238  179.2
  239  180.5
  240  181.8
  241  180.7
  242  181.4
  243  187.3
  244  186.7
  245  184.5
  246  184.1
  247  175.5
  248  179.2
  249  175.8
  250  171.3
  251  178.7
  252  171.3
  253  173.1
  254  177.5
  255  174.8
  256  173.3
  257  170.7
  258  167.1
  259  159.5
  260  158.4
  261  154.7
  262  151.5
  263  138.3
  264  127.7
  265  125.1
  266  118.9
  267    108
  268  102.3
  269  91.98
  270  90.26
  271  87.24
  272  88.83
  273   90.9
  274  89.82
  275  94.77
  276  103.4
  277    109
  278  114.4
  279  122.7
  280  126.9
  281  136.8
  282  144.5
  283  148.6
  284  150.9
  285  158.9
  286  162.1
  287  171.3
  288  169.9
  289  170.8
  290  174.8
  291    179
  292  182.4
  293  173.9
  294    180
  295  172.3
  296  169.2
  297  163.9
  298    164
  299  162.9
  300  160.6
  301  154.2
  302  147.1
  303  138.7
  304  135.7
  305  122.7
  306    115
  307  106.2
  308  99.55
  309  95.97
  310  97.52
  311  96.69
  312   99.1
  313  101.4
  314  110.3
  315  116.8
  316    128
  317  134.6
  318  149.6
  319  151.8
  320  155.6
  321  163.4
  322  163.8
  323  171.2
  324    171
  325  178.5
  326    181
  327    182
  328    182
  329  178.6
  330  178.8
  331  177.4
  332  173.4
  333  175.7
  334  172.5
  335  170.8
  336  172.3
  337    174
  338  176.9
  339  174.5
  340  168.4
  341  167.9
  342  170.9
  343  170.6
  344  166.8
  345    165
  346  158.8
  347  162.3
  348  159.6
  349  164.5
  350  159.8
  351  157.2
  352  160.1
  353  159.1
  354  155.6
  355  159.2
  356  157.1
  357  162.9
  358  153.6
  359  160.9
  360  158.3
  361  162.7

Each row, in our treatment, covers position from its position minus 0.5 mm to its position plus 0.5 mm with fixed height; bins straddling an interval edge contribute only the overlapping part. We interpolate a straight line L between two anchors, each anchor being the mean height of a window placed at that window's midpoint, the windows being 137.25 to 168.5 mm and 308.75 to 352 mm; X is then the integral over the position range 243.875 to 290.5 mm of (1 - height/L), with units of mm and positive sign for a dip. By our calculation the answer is 5.2 mm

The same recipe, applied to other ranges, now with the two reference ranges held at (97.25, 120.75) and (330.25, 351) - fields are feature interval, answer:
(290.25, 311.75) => 3.4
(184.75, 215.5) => -2.2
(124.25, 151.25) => 0.3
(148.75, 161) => 0.6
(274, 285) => 3.0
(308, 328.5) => 3.5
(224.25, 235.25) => -0.3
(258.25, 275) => 5.3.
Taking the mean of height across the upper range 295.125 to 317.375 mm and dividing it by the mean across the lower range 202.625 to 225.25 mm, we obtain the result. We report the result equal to 0.70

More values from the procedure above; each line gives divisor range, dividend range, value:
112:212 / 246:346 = 0.82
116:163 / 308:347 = 0.89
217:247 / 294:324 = 0.76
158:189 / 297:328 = 0.73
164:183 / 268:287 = 0.62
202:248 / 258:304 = 0.77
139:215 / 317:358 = 0.91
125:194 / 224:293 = 0.85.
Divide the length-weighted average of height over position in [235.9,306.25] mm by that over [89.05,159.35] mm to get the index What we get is 0.86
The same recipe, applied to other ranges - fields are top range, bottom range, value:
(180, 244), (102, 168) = 1.05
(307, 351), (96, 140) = 0.86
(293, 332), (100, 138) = 0.81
